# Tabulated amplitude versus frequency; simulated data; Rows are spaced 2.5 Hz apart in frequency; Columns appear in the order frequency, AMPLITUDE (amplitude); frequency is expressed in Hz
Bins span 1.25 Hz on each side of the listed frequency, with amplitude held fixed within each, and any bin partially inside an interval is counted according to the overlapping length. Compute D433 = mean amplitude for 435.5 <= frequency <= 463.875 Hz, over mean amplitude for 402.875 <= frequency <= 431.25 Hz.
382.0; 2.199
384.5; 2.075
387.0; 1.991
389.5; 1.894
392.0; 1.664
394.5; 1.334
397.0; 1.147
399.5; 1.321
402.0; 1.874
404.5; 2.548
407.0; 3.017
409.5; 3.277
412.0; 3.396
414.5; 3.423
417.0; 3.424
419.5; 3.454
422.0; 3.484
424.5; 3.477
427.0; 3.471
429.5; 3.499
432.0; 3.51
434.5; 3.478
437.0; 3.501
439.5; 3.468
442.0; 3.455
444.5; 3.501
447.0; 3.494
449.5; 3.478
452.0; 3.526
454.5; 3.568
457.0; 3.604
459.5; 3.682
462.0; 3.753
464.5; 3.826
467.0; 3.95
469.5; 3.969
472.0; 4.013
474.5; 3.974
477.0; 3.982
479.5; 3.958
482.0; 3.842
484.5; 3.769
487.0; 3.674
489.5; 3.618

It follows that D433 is 1.1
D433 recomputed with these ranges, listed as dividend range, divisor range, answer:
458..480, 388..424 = 1.54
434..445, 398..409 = 1.55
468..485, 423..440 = 1.13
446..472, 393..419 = 1.48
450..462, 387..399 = 2.33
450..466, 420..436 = 1.05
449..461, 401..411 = 1.32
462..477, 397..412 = 1.65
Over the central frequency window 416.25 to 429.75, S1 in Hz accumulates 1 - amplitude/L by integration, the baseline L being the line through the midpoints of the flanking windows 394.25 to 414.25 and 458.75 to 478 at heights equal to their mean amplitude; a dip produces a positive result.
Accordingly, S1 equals -3.2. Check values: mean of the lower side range 2.34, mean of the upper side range 3.9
